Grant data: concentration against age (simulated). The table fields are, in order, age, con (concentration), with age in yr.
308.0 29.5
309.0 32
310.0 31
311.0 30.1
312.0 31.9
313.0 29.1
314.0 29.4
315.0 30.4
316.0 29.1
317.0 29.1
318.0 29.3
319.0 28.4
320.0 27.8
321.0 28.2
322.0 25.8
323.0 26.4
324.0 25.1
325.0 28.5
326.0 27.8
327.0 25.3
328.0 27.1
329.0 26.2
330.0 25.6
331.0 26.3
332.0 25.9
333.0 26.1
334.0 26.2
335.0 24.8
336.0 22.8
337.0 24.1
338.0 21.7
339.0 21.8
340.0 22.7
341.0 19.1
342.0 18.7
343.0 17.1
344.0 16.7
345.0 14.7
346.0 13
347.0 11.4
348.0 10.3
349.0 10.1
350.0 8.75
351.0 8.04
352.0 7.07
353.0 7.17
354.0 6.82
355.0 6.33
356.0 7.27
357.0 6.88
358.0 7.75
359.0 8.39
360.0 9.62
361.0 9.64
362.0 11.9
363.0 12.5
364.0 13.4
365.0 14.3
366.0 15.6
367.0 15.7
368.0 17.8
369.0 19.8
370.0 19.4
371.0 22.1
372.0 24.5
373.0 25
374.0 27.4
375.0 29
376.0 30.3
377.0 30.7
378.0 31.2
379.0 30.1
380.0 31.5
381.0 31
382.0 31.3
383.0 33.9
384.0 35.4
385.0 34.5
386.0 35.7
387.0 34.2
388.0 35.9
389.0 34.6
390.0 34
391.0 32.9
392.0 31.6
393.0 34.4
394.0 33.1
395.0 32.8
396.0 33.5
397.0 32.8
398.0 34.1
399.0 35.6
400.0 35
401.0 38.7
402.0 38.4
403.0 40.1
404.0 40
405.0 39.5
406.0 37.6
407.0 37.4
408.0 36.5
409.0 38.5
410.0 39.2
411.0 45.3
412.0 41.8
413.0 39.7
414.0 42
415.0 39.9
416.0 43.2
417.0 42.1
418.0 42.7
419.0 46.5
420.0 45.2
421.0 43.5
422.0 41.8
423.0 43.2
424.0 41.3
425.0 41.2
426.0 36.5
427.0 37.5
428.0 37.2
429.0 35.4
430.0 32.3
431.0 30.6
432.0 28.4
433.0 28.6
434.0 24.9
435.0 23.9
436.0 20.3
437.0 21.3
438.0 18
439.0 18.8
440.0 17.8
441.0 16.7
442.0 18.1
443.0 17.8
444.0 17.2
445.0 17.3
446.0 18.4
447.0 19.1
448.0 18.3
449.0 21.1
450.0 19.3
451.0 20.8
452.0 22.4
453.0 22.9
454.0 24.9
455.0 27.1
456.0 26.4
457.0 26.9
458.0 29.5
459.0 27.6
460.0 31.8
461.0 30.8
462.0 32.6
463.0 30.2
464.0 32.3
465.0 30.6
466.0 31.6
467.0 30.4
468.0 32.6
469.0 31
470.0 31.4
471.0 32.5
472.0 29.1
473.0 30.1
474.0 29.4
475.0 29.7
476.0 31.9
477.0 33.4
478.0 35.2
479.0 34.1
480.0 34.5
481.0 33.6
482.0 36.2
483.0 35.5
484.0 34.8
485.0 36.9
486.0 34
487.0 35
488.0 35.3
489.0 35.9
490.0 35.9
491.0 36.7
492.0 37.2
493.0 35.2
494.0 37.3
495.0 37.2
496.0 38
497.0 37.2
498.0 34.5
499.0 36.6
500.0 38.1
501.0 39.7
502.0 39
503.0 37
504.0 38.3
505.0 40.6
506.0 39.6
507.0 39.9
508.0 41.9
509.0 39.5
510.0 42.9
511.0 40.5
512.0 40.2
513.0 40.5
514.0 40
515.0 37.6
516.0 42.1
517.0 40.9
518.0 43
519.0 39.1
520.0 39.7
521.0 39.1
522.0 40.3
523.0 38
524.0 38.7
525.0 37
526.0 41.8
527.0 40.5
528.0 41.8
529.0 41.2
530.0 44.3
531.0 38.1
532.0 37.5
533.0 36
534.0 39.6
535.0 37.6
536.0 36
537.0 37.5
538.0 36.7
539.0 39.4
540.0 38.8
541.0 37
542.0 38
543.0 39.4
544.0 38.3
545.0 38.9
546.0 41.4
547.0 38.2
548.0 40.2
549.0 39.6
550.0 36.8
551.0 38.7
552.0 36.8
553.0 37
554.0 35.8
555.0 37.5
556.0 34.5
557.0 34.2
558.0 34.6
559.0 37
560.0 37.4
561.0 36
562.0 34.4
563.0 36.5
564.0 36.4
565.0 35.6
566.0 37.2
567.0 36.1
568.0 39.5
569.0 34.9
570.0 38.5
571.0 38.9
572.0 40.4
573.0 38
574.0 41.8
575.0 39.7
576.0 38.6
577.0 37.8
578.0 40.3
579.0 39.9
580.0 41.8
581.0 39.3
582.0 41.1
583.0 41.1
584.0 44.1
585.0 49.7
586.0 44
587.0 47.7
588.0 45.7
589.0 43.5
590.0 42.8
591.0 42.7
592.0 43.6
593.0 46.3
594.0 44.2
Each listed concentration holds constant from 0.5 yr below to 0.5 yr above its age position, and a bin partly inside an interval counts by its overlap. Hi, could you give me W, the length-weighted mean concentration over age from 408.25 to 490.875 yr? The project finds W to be 31.2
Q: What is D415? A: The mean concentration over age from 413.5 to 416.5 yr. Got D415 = 41.7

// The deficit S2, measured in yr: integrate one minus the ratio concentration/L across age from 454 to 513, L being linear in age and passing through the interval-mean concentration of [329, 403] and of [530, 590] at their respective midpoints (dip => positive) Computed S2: -3.3 yr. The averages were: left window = 23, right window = 38.8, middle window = 34.5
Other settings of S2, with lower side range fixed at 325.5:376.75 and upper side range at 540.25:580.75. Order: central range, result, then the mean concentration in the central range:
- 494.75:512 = -3.5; 38.9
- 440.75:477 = 2.5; 26.3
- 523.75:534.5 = -1.5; 39.7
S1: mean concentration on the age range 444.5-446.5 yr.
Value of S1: 17.9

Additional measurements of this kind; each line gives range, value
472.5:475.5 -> 29.7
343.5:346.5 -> 14.8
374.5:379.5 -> 30.3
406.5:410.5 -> 37.9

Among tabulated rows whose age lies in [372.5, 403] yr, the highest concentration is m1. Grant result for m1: 40.1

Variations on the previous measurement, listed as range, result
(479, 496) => 38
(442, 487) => 36.9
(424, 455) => 41.3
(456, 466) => 32.6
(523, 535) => 44.3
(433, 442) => 28.6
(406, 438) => 46.5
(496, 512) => 42.9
